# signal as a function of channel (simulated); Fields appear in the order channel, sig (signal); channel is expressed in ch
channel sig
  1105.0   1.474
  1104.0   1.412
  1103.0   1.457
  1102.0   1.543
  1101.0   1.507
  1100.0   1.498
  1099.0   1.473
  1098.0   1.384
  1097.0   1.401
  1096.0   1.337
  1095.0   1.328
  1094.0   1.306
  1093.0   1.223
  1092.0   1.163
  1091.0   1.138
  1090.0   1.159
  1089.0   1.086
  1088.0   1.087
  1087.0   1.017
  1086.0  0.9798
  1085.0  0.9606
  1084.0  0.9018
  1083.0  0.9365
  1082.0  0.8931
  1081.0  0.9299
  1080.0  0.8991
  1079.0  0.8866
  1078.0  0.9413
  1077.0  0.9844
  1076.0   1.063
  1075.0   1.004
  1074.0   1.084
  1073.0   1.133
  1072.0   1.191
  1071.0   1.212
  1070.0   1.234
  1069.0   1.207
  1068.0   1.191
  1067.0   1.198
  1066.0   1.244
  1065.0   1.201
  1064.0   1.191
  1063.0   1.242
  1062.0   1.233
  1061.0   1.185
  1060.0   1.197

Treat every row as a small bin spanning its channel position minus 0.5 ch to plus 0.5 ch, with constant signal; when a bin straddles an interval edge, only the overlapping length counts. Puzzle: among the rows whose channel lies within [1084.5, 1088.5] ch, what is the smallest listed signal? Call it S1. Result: 0.9606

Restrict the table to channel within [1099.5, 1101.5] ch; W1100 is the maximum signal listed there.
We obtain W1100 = 1.507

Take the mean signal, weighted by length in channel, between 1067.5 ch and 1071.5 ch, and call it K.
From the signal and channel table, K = 1.21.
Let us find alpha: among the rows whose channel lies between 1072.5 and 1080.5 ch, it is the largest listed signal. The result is 1.133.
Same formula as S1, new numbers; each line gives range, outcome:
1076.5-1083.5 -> 0.8866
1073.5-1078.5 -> 0.9413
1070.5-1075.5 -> 1.004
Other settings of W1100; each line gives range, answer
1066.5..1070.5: 1.234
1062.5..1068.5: 1.244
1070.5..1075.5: 1.212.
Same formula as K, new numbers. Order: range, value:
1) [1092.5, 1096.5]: 1.3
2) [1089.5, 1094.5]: 1.2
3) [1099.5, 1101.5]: 1.5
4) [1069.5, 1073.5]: 1.19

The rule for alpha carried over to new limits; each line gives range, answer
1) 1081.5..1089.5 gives 1.087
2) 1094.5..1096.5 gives 1.337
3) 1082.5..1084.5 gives 0.9365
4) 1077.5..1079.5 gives 0.9413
